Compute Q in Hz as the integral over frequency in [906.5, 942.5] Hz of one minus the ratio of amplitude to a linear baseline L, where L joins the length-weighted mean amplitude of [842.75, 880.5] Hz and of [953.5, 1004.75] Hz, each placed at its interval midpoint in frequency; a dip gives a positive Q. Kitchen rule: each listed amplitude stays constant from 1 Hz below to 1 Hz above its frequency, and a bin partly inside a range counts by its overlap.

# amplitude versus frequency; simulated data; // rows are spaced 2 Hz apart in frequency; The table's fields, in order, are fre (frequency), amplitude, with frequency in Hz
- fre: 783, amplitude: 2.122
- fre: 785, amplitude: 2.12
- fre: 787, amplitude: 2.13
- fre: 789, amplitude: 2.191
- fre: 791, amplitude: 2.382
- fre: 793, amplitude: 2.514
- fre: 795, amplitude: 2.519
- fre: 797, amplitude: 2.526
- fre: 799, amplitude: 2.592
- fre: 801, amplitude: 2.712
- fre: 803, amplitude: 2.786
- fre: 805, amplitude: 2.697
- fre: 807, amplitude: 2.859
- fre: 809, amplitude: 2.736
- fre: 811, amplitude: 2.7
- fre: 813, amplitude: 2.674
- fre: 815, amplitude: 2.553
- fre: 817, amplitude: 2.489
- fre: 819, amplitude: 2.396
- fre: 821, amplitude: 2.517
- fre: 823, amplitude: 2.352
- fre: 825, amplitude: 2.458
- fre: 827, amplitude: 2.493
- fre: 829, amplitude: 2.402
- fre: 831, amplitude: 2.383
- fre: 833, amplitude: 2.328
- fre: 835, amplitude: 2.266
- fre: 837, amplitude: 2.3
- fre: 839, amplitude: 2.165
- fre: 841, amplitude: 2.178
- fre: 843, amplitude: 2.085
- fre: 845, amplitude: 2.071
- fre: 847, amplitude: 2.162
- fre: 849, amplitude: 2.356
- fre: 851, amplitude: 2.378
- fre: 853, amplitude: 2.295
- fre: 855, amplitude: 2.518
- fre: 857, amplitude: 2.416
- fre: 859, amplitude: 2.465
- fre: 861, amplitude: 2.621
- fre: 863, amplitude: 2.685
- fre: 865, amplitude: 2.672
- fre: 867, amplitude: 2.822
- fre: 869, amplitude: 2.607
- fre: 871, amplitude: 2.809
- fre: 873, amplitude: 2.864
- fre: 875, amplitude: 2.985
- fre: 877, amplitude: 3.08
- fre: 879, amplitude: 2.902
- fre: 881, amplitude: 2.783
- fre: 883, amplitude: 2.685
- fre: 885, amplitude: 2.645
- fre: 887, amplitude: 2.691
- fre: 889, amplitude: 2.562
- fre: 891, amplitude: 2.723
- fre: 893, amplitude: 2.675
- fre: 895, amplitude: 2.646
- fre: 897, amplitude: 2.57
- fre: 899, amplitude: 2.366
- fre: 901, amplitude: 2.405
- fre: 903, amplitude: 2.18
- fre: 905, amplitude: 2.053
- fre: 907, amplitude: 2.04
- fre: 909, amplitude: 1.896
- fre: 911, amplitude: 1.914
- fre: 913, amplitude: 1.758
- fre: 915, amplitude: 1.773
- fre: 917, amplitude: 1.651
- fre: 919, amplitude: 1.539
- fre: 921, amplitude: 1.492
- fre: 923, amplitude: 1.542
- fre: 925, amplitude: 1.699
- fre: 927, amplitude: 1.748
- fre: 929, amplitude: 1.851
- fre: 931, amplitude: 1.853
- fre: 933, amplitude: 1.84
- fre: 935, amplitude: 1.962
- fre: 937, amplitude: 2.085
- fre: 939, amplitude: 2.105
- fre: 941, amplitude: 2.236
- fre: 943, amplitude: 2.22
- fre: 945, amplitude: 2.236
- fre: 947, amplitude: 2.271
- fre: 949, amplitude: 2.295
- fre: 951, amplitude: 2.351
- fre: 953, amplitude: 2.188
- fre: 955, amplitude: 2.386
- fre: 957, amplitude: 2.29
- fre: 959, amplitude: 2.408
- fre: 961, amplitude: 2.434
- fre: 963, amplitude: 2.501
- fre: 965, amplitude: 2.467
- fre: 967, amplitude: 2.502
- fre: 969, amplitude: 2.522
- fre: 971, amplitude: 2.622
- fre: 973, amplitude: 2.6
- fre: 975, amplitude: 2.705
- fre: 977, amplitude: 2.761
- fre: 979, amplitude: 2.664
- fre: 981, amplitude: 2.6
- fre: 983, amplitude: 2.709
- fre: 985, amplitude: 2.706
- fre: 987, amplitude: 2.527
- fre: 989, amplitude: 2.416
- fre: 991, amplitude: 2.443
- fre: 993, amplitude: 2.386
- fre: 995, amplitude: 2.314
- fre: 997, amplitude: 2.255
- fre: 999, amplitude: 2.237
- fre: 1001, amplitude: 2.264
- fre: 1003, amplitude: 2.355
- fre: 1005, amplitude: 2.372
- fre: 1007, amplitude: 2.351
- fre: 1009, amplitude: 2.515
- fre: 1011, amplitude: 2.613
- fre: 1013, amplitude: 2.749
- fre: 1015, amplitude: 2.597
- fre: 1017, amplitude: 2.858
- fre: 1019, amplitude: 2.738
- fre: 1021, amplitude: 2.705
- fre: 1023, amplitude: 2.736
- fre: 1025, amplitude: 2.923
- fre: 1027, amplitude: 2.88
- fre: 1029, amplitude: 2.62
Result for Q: 9.8 Hz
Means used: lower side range 2.58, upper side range 2.48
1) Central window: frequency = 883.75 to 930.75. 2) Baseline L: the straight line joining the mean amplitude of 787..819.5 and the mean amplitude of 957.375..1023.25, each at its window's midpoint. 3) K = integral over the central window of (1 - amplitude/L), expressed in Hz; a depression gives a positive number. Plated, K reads 8.2 Hz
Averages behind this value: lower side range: 2.57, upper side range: 2.53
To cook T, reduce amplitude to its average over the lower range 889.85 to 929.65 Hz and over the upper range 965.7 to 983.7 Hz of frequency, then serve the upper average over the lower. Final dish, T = 1.29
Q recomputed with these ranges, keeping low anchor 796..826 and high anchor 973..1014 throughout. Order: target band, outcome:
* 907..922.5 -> 4.95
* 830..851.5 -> 2.88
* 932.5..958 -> 3.33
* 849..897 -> -1.84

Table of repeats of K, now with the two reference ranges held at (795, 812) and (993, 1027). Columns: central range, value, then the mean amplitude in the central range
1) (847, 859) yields 1.2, 2.38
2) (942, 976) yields 2.2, 2.41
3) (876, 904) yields -0.1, 2.64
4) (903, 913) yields 2.5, 1.97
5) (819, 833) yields 1.3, 2.42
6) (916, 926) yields 3.9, 1.58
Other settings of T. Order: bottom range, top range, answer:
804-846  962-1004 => 1.03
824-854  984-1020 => 1.09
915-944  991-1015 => 1.31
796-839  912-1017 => 0.90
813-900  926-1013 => 0.93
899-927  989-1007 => 1.26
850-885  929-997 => 0.89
